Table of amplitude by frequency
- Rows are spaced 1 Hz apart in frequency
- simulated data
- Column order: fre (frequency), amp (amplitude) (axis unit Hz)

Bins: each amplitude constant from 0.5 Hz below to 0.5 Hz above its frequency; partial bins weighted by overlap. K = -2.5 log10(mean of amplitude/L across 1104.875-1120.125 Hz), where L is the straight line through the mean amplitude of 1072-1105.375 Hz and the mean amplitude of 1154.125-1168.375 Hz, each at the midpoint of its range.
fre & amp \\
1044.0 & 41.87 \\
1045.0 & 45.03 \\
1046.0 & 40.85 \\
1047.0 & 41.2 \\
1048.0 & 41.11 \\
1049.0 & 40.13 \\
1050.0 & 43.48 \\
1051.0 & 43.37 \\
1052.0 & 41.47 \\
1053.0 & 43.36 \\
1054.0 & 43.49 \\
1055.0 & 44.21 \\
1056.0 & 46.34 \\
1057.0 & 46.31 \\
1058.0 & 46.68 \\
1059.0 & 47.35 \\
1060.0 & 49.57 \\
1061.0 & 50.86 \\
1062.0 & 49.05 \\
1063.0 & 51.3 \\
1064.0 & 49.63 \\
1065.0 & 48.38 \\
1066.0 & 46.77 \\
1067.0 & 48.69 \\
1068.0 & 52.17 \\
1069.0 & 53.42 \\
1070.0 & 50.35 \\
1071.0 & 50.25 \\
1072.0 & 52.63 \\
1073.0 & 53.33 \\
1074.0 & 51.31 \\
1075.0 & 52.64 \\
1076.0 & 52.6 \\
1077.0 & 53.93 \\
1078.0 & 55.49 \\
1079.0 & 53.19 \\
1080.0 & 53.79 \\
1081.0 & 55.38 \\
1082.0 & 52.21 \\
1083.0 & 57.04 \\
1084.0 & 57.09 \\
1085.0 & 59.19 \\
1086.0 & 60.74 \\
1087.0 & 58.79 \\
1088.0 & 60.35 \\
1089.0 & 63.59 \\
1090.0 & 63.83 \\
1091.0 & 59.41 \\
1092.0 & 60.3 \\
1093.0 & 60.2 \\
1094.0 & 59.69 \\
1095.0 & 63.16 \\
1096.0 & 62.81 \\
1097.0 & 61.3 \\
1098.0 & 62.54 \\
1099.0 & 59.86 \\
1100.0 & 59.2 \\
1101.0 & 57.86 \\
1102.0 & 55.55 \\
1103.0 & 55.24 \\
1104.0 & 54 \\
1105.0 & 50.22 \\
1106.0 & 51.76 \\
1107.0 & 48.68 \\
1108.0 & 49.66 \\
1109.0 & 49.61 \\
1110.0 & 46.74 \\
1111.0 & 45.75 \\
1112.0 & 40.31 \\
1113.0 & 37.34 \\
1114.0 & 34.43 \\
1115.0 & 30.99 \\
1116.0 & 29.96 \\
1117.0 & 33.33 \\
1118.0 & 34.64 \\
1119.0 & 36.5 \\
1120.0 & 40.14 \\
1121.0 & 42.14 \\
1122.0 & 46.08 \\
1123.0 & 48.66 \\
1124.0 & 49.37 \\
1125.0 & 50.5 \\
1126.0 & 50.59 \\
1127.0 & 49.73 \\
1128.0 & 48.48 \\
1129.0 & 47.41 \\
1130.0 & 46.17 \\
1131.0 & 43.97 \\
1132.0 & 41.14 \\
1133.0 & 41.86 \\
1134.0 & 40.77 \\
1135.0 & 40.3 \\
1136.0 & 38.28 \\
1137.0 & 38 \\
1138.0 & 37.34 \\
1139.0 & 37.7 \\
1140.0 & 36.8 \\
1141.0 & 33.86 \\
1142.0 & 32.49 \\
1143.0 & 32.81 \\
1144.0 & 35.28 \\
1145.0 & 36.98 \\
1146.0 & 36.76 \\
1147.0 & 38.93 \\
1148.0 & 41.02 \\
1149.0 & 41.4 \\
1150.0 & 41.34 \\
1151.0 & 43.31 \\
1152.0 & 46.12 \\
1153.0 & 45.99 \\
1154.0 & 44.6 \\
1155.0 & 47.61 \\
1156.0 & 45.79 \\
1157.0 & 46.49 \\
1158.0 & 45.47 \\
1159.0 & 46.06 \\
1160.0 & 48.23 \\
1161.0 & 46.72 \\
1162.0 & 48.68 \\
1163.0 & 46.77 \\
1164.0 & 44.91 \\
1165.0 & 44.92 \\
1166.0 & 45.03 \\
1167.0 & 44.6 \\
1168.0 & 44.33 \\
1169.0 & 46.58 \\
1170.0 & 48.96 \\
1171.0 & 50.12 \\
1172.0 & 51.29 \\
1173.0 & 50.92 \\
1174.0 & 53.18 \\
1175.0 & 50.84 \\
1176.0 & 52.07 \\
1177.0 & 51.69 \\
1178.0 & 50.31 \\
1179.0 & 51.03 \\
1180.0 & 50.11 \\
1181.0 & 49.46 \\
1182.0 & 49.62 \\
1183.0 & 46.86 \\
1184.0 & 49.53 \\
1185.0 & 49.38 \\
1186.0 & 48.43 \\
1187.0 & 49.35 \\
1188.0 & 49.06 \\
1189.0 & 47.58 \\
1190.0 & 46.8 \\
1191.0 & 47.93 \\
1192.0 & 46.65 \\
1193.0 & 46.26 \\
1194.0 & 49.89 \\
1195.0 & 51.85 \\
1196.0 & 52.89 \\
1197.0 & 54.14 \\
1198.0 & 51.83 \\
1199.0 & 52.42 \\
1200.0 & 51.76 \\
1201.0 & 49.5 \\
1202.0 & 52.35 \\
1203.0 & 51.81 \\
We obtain 0.29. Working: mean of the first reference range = 57.4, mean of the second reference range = 46.1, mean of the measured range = 41.1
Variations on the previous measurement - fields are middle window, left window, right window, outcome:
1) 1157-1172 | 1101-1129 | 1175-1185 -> 0.05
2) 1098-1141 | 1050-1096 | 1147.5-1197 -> 0.13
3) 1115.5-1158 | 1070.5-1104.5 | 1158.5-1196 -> 0.26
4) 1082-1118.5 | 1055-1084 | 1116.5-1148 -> -0.14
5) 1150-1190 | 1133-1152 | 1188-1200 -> -0.08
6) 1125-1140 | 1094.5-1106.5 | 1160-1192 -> 0.25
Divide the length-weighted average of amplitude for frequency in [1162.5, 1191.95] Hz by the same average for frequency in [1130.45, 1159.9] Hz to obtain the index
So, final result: 1.19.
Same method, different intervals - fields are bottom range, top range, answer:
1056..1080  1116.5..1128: 0.87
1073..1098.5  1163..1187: 0.84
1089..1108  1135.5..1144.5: 0.62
